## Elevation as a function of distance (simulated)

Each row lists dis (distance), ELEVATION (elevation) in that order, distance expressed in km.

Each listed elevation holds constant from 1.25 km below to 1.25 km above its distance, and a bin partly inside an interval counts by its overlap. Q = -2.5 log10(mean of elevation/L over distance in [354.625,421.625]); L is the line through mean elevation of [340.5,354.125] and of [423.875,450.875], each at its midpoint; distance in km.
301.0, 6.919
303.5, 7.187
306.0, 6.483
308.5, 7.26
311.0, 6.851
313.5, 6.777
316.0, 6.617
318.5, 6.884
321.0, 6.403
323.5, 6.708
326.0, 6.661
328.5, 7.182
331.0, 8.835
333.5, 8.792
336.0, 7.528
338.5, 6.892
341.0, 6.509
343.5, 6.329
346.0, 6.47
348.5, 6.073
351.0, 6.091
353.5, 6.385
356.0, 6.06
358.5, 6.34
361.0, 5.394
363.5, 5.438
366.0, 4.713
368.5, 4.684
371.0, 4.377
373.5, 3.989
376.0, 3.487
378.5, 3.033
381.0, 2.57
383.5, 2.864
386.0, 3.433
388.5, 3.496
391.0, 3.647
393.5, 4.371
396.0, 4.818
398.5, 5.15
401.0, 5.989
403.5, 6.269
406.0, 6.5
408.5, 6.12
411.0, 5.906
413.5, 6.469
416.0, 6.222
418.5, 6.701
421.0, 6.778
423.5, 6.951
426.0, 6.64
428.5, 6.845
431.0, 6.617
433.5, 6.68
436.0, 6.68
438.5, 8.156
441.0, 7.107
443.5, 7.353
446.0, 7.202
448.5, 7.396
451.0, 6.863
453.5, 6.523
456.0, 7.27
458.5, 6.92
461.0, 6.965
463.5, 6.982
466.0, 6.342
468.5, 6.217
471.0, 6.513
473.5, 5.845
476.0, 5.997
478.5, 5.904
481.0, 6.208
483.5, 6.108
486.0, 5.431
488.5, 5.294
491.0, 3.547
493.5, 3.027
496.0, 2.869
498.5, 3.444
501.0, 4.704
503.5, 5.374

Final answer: 0.31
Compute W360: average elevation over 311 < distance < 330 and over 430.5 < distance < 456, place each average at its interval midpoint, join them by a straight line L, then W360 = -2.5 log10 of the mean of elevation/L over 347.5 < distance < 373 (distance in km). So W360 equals 0.24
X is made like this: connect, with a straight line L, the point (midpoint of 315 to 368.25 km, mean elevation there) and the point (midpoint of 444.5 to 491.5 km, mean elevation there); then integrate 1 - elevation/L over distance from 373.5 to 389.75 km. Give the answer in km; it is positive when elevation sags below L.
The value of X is 8.2 km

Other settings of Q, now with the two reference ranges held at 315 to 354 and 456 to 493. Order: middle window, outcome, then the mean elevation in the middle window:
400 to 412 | 0.05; 6.17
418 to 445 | -0.11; 6.96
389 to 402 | 0.35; 4.7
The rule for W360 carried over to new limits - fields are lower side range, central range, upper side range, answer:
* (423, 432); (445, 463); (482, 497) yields -0.21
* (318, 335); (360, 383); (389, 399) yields 0.30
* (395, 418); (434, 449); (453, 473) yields -0.14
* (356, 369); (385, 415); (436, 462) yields 0.19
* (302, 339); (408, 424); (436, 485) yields 0.07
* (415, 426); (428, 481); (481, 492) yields -0.14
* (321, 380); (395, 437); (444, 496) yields -0.05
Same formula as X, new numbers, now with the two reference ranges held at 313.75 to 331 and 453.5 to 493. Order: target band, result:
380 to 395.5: 7.2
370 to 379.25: 4.0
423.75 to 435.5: -0.8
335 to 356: 0.9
